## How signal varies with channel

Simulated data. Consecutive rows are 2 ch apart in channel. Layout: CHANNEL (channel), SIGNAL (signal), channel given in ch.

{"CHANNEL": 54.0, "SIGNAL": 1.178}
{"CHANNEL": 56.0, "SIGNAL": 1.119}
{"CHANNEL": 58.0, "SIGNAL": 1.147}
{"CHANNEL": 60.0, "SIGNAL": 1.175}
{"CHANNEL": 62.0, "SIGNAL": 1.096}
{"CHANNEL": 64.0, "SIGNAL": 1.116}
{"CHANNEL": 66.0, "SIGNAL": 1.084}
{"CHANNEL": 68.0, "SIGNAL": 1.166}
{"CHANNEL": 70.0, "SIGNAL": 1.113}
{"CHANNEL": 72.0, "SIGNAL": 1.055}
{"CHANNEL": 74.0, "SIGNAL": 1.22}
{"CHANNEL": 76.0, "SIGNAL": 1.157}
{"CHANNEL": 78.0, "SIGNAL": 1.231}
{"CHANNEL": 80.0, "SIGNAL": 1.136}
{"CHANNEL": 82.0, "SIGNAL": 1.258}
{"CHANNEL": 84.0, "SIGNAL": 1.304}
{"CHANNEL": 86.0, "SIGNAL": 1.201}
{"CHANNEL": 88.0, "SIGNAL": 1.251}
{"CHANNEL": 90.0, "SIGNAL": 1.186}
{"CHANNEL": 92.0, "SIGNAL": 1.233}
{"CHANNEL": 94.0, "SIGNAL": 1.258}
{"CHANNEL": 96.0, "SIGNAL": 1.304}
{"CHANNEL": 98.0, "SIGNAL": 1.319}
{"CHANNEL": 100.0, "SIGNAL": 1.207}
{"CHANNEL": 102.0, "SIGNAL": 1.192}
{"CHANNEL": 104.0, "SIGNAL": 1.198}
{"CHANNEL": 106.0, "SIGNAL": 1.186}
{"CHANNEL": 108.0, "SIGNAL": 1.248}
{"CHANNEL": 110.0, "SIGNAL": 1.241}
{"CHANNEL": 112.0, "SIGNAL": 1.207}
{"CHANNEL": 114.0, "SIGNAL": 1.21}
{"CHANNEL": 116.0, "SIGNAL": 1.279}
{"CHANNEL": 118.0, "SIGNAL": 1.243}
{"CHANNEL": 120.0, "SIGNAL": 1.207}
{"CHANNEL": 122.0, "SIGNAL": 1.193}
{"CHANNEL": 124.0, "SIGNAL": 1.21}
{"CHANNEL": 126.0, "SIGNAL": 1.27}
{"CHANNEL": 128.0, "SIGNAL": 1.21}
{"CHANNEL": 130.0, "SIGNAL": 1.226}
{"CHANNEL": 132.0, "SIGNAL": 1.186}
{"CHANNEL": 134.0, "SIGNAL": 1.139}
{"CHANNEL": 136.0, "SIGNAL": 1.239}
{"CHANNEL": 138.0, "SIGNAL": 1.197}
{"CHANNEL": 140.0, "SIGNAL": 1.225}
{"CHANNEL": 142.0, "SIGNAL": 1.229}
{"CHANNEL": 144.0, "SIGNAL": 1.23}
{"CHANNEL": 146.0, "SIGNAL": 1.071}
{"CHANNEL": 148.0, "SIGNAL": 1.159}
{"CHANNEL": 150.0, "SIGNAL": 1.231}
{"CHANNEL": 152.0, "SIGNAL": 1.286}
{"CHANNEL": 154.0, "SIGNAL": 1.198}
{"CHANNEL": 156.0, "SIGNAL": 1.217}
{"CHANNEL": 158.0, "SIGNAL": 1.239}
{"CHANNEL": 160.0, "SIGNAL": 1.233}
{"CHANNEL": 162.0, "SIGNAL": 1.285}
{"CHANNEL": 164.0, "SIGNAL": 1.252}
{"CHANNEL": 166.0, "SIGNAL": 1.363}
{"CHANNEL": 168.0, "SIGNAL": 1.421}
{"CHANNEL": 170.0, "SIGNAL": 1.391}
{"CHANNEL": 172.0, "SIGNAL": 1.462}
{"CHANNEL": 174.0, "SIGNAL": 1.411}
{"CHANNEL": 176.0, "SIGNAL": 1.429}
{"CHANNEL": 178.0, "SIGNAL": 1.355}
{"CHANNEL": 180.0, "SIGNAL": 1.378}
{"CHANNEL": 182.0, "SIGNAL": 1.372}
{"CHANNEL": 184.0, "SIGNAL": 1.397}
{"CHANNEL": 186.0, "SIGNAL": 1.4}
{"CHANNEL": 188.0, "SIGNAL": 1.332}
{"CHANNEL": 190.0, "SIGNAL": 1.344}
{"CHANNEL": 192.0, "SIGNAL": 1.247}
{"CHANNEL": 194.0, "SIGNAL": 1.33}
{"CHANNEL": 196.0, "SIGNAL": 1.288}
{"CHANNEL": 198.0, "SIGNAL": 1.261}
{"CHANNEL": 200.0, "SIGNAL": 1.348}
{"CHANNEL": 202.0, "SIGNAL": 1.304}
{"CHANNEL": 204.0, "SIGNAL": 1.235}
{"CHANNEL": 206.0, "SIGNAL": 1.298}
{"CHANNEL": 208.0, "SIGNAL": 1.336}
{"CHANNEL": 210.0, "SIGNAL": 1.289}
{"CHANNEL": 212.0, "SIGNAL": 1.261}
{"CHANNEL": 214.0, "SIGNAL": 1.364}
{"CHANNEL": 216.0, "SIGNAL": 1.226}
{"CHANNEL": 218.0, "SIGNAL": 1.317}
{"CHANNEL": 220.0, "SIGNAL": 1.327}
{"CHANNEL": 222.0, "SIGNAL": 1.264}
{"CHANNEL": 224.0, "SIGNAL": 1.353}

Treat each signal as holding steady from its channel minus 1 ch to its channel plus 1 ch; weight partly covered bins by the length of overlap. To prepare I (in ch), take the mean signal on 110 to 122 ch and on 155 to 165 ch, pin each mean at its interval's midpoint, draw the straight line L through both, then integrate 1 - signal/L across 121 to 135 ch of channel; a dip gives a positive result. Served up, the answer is 0.3 ch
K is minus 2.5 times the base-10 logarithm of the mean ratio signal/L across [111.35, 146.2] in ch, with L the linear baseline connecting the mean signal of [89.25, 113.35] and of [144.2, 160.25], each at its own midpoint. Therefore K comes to 0.00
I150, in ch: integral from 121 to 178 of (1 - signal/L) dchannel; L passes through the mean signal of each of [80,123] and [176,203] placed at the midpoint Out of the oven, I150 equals 1.4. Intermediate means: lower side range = 1.23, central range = 1.26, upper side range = 1.34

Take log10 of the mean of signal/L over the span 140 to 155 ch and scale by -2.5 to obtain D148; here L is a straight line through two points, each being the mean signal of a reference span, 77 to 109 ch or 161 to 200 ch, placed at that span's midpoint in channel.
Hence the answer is 0.091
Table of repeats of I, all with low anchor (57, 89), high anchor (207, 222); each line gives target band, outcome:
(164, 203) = -2.6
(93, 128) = -0.8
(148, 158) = 0.1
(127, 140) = 0.3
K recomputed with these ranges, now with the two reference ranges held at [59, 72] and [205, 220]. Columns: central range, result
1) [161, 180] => -0.10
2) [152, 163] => -0.01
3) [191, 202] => -0.01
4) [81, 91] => -0.09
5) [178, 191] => -0.09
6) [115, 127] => -0.04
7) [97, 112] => -0.05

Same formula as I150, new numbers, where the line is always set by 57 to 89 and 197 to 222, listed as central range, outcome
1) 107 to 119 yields -0.31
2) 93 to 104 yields -0.53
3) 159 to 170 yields -0.56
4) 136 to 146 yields 0.20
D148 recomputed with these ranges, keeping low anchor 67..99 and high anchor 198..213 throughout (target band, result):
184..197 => -0.038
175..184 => -0.089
